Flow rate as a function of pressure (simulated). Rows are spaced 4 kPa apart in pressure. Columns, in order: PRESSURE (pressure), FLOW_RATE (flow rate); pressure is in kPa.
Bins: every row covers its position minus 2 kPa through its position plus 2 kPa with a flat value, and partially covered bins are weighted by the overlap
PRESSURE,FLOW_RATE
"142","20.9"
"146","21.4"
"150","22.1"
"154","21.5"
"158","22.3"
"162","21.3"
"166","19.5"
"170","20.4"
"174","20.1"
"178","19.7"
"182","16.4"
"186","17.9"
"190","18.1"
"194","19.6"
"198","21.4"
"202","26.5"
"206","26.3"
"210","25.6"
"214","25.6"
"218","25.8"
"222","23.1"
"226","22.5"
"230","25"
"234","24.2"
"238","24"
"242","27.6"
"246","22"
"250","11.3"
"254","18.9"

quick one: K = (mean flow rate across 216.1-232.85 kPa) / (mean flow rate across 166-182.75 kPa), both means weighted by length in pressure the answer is 1.2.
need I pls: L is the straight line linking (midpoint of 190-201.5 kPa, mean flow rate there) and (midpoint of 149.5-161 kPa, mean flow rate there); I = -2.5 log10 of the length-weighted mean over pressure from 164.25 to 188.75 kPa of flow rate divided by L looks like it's 0.13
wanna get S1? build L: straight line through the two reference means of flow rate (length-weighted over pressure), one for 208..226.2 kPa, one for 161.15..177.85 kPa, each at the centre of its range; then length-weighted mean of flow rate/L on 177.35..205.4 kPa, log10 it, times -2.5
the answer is 0.106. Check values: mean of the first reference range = 20.2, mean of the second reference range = 24.7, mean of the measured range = 20.3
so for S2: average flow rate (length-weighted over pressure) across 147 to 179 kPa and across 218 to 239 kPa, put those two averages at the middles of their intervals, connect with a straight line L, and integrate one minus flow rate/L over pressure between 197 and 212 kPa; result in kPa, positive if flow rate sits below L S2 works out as -1.5 kPa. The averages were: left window 20.9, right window 23.9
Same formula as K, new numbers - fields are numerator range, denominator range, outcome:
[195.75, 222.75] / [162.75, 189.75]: 1.31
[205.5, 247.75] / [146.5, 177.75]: 1.18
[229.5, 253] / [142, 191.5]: 1.10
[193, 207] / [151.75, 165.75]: 1.10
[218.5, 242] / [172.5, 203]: 1.23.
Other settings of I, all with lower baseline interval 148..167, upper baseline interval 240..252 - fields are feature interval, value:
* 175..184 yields 0.159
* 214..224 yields -0.194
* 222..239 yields -0.163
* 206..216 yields -0.234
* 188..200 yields 0.068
